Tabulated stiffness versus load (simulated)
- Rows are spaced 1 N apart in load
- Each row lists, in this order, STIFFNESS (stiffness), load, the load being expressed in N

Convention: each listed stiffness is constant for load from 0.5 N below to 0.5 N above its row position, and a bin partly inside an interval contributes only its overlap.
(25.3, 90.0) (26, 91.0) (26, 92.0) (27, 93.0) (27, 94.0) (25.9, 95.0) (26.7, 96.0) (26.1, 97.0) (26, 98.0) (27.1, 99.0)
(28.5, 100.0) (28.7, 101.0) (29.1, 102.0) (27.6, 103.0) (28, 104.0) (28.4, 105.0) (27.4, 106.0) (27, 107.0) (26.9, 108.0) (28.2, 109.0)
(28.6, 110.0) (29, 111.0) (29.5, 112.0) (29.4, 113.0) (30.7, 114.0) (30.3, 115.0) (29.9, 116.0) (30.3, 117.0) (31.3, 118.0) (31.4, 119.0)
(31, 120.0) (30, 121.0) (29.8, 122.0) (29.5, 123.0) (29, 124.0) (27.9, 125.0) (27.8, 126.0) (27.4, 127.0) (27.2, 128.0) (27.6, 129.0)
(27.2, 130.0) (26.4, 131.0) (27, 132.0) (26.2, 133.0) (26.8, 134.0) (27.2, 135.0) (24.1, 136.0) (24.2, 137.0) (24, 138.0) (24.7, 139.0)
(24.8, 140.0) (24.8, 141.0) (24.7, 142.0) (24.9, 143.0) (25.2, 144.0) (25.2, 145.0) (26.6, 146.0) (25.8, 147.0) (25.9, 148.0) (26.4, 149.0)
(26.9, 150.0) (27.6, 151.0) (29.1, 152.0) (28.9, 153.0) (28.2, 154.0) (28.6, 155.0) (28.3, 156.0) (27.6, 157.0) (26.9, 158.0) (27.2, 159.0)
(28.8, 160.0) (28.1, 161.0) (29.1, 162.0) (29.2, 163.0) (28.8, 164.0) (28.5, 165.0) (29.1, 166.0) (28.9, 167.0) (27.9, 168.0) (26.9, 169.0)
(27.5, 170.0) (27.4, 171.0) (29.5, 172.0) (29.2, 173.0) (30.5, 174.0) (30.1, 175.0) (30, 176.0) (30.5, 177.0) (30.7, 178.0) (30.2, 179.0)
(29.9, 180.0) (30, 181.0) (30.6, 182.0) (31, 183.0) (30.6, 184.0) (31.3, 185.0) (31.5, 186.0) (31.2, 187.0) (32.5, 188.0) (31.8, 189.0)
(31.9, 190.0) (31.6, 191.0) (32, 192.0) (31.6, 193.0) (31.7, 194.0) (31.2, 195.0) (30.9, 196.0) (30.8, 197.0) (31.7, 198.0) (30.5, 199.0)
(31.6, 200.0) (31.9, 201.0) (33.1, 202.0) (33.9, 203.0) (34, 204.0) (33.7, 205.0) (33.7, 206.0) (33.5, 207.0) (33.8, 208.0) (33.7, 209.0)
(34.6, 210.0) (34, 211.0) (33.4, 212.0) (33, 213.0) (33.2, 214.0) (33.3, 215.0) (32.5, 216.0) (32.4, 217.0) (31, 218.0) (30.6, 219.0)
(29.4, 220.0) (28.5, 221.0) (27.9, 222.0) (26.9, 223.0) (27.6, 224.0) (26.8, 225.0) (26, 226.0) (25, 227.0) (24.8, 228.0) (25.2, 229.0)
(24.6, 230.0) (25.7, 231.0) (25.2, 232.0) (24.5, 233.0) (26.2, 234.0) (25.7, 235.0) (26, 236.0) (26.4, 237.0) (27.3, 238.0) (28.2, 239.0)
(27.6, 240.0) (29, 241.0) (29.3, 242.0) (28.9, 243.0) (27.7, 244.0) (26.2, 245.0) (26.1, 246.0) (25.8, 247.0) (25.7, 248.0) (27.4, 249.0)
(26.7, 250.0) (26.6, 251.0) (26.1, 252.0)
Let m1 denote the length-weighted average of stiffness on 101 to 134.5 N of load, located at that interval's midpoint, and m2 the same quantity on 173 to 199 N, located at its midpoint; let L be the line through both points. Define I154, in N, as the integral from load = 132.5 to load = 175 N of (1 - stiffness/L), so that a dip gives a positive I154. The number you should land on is 3.8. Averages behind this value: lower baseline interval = 28.6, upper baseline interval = 31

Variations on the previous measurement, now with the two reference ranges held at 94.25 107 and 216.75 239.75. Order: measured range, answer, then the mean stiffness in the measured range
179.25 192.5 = -2.0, 31.2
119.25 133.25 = -0.5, 28.2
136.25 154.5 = 0.9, 26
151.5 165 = -0.6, 28.4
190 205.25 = -2.8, 32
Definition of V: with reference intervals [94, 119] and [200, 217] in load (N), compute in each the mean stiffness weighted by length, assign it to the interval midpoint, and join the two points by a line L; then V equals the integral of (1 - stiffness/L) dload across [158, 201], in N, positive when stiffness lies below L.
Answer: 2.5 N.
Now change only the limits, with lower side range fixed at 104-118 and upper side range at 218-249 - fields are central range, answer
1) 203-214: -2.6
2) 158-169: -0.1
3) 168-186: -1.2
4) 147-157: 0.2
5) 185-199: -2.0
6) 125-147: 2.0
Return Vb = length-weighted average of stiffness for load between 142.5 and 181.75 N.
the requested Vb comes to 28.2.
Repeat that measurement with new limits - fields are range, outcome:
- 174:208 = 31.6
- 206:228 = 30.7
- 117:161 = 27.3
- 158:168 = 28.5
